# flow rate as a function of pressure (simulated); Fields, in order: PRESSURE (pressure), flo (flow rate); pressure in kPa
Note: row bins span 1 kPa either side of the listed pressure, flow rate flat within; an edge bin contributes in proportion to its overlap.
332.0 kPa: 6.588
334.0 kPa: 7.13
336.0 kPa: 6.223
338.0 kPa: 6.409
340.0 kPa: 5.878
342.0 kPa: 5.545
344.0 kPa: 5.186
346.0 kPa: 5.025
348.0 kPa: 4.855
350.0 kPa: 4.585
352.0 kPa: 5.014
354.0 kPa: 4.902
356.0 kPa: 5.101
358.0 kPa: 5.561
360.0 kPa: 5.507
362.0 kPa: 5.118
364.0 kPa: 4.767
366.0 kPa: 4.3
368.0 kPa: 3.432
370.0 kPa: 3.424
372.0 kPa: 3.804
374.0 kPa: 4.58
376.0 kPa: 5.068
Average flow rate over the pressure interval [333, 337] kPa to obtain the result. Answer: 6.68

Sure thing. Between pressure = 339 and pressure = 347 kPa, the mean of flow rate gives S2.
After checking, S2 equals 5.41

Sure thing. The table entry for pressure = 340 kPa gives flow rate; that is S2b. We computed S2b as 5.878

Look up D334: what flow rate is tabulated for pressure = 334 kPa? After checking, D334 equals 7.13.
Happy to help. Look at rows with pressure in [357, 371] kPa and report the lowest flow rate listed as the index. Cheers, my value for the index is 3.424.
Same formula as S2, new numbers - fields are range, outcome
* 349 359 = 5.03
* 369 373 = 3.61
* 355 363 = 5.32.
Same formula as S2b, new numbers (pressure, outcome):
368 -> 3.432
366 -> 4.3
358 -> 5.561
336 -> 6.223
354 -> 4.902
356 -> 5.101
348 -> 4.855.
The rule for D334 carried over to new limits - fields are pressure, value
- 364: 4.767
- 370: 3.424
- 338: 6.409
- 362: 5.118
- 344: 5.186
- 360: 5.507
